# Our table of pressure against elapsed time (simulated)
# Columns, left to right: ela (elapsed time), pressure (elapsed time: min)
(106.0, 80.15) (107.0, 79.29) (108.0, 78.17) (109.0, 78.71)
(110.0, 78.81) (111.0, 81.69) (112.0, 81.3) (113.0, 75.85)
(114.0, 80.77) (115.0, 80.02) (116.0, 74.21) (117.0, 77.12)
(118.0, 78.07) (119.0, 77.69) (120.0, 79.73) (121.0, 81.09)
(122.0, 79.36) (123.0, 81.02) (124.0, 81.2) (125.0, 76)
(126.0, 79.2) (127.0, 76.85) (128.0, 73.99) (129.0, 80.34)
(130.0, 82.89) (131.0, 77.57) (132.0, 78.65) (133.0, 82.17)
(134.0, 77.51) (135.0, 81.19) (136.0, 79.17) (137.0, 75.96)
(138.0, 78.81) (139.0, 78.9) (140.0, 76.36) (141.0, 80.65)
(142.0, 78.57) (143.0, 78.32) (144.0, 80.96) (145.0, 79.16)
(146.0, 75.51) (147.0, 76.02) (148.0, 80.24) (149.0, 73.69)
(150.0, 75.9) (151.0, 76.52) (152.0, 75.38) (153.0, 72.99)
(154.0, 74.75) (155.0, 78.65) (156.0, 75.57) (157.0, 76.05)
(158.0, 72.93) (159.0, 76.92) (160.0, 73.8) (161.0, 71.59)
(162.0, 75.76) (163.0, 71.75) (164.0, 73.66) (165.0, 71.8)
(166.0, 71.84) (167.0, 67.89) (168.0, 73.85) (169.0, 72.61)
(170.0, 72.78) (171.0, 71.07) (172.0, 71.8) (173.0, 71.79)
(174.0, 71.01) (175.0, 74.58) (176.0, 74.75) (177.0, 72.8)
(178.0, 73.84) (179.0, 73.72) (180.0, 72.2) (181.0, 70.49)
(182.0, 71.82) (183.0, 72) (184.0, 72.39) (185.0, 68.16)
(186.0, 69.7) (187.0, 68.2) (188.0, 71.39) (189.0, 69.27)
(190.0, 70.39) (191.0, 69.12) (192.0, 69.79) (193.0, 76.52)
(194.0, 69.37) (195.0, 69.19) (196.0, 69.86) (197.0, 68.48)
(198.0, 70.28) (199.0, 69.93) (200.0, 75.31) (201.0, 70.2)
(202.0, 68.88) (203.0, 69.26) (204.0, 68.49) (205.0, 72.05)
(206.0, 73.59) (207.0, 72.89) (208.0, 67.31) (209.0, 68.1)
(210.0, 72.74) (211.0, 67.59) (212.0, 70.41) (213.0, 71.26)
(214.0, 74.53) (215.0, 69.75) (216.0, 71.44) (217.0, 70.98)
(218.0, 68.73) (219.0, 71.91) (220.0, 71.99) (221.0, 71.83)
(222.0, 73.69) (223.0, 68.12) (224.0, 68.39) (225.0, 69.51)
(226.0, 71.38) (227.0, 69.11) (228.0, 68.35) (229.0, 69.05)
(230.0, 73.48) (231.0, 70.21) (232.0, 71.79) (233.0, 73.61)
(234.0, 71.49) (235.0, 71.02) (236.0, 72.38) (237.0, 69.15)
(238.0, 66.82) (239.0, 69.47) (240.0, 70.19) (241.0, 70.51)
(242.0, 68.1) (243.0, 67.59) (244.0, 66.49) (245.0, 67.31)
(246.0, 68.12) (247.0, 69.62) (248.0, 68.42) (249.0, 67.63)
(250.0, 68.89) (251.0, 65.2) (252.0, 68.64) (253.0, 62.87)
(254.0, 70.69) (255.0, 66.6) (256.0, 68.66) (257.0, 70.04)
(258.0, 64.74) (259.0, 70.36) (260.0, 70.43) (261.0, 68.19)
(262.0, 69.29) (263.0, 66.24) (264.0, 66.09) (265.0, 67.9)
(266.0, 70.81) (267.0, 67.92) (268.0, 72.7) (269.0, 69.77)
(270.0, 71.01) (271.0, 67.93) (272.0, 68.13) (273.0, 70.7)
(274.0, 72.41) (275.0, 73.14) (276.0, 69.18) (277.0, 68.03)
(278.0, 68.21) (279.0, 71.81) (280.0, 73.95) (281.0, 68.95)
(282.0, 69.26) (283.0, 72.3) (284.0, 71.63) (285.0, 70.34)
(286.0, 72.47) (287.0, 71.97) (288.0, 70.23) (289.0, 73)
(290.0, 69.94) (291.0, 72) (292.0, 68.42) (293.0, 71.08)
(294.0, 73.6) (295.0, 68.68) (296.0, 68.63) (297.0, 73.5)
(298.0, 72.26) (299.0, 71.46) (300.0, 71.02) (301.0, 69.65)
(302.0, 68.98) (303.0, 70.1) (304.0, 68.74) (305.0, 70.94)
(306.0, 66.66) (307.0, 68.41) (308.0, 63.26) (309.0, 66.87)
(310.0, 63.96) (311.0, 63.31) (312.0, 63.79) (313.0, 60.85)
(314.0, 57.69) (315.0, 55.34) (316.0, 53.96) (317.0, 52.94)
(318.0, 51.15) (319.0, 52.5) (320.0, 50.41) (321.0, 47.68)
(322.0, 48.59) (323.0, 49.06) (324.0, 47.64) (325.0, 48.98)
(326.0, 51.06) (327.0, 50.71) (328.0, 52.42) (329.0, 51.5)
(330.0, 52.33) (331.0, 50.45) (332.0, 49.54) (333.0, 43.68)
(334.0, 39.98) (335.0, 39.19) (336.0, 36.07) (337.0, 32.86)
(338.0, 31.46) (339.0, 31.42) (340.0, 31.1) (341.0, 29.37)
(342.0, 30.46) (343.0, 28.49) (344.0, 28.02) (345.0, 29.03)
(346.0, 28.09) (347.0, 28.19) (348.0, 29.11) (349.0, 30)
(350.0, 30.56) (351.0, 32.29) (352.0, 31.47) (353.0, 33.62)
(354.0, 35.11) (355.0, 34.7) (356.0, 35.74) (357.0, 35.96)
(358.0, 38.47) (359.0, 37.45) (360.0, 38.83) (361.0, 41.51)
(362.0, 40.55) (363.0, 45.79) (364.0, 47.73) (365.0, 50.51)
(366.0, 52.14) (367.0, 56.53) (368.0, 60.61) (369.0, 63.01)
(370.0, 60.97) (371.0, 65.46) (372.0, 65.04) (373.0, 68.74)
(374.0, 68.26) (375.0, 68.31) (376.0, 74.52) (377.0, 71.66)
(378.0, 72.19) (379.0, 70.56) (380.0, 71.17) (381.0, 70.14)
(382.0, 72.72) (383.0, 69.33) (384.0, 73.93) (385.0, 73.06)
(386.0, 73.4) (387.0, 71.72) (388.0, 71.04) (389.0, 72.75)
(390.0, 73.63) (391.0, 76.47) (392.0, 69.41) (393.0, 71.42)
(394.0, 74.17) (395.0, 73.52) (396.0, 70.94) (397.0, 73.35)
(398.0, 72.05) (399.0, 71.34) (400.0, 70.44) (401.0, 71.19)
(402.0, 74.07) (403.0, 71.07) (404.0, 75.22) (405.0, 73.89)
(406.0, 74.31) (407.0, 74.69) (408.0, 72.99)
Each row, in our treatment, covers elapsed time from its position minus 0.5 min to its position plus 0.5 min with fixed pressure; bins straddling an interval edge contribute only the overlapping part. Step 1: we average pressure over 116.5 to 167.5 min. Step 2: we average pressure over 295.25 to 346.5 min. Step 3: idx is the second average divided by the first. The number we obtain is 0.7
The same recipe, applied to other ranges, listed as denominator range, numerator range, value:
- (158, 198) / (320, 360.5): 0.54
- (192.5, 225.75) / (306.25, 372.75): 0.65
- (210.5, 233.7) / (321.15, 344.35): 0.59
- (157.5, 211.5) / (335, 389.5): 0.69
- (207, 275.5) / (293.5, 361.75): 0.70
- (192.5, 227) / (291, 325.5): 0.88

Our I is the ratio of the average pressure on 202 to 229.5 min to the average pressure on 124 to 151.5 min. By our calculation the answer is 0.9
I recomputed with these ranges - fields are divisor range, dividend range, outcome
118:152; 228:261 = 0.88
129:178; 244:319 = 0.90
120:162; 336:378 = 0.56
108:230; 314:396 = 0.69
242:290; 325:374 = 0.61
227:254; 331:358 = 0.49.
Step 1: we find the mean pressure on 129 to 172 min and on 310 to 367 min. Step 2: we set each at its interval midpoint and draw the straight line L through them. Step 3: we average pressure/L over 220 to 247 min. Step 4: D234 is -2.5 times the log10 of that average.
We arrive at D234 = -0.14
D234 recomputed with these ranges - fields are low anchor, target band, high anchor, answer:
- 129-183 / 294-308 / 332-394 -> -0.20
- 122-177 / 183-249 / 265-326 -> 0.02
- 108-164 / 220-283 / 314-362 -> -0.23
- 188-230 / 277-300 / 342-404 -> -0.12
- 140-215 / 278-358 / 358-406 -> 0.26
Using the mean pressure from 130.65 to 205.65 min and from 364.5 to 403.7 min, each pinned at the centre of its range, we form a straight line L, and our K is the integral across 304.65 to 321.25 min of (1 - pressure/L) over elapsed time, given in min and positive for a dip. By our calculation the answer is 2.6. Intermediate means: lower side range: 73.7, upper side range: 69.3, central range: 59.5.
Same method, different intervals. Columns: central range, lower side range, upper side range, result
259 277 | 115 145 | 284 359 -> -3.1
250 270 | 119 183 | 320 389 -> -2.2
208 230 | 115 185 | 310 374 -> -1.9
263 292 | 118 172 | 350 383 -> -3.5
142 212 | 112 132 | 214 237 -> 1.8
